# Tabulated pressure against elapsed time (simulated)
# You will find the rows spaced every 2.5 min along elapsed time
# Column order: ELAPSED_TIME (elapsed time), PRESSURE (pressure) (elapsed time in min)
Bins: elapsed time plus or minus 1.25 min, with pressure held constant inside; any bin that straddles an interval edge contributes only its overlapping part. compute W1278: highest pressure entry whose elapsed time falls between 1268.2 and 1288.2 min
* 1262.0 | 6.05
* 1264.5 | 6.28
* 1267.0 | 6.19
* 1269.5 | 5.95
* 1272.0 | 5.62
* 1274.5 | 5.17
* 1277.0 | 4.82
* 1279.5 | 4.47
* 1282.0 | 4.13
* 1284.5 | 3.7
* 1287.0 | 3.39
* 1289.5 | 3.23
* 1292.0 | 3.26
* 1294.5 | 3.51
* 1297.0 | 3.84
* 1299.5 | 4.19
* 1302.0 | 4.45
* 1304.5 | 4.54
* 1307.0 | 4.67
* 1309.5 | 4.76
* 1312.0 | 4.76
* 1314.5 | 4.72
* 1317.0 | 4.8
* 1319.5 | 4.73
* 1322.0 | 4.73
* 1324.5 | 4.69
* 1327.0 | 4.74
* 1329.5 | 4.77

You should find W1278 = 5.95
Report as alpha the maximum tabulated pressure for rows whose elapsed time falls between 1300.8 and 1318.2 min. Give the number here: 4.8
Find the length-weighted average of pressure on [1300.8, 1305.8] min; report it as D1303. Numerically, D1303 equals 4.5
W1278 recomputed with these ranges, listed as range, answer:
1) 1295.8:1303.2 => 4.45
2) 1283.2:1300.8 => 4.19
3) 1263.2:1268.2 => 6.28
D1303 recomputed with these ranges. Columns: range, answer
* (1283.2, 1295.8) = 3.42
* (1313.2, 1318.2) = 4.76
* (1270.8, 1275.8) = 5.39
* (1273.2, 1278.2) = 5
